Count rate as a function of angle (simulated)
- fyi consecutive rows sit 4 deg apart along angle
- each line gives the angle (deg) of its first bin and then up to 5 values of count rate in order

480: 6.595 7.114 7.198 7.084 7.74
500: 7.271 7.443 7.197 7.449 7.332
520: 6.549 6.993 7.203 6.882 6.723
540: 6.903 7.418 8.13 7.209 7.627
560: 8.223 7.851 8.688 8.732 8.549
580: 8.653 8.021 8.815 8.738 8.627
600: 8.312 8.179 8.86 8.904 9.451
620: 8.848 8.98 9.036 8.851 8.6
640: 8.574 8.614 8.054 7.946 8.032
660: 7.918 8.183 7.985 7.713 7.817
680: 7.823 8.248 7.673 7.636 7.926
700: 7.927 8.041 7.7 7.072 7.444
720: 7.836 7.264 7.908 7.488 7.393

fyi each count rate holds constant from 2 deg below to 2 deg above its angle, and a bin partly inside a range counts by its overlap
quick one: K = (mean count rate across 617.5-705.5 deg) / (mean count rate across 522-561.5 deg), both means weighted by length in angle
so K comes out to 1.12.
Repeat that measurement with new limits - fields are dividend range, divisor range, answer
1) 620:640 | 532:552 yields 1.22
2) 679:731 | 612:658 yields 0.89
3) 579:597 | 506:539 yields 1.22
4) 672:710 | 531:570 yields 1.04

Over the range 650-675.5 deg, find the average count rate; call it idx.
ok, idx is 7.95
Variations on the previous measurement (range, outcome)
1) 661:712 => 7.86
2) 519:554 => 7.13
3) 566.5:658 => 8.61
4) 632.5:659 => 8.32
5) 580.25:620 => 8.67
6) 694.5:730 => 7.68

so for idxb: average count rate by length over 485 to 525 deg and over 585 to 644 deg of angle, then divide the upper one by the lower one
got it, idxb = 1.2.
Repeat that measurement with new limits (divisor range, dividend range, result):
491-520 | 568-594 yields 1.17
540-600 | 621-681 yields 1.01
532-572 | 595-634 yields 1.15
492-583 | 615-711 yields 1.08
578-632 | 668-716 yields 0.89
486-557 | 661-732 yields 1.07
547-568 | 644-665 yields 1.03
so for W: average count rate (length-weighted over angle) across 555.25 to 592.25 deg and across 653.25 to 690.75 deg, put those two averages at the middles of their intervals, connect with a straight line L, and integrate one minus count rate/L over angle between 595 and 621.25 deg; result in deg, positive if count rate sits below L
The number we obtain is -1.6 deg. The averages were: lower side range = 8.4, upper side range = 7.93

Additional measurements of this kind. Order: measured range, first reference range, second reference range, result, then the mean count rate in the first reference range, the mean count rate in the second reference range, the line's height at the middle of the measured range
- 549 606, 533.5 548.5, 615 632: -2.12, 7.2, 9.03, 8.01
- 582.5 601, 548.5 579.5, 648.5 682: -0.99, 8.15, 7.93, 8.09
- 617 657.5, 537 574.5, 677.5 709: -3.71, 7.84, 7.88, 7.86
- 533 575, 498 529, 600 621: 0.62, 7.18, 8.8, 7.85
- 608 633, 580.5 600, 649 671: -2.12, 8.53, 8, 8.3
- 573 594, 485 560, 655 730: -3.12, 7.27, 7.79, 7.46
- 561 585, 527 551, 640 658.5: -2.90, 7.21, 8.2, 7.52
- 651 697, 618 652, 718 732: 1.71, 8.65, 7.64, 8.21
